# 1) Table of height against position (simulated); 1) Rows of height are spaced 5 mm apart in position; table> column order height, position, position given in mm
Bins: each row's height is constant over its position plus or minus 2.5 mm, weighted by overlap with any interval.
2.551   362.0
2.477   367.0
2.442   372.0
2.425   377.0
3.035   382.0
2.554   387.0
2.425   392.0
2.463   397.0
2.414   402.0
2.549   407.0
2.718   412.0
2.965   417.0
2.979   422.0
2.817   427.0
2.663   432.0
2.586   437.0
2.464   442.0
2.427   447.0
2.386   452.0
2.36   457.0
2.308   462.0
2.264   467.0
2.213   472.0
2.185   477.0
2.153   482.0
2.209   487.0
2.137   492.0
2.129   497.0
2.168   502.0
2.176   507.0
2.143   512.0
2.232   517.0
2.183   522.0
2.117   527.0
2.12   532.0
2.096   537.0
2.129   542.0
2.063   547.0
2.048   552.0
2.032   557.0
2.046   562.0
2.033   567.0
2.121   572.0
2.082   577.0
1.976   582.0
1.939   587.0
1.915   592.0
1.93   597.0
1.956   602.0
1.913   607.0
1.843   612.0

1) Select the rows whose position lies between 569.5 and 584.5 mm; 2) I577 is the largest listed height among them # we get 2.121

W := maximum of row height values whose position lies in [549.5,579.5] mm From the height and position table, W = 2.121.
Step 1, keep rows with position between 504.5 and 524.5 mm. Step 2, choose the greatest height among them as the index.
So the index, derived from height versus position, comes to 2.232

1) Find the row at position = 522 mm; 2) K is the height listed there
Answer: 2.183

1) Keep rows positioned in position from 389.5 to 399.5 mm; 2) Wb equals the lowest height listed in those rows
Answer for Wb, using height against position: 2.425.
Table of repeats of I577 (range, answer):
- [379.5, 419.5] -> 3.035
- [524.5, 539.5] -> 2.12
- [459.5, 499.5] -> 2.308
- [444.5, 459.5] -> 2.427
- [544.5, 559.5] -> 2.063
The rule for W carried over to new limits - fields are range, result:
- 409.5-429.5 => 2.979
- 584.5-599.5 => 1.939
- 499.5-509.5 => 2.176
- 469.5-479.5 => 2.213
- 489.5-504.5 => 2.168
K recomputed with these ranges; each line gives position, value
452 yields 2.386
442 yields 2.464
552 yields 2.048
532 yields 2.12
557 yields 2.032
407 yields 2.549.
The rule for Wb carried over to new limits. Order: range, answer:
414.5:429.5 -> 2.817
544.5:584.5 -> 1.976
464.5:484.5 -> 2.153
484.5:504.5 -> 2.129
